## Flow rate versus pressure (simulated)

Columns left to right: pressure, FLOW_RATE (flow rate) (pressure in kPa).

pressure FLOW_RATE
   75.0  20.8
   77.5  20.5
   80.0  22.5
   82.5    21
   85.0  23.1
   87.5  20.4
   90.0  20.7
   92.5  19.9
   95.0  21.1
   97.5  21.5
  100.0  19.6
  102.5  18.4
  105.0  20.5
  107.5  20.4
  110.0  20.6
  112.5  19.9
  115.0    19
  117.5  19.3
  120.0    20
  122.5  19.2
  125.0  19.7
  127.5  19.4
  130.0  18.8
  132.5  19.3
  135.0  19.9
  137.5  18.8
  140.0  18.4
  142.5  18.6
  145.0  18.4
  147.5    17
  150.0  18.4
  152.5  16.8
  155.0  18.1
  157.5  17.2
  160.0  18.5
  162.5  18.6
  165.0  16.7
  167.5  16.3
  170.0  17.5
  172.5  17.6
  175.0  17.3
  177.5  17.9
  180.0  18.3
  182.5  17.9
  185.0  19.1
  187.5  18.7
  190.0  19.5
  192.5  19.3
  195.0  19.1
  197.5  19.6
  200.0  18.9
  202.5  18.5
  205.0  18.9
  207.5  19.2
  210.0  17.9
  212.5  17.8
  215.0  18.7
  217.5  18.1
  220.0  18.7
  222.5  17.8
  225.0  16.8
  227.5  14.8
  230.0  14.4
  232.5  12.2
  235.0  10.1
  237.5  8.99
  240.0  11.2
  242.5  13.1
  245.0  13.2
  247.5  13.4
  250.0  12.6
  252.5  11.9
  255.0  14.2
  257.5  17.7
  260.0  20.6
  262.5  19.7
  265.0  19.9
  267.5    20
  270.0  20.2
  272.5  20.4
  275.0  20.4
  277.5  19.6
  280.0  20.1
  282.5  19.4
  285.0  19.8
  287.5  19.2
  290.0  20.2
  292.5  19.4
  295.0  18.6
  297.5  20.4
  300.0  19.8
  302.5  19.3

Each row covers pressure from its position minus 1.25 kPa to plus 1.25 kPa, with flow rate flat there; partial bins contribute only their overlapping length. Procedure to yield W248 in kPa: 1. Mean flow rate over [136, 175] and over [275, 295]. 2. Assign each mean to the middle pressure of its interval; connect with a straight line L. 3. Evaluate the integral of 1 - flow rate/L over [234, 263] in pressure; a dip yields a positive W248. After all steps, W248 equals 8.1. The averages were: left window 17.8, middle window 13.8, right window 19.6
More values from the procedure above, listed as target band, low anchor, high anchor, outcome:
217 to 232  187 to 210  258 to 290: 2.2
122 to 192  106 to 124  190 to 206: 4.1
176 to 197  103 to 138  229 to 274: -1.6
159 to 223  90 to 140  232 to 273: -4.2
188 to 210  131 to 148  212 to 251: -4.3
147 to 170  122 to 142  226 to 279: 1.1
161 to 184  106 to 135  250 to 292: 2.1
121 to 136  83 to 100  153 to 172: -0.2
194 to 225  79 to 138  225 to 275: -3.3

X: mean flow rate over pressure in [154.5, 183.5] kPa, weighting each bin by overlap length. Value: 17.6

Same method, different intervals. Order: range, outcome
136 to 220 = 18.2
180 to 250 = 16.5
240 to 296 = 17.7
